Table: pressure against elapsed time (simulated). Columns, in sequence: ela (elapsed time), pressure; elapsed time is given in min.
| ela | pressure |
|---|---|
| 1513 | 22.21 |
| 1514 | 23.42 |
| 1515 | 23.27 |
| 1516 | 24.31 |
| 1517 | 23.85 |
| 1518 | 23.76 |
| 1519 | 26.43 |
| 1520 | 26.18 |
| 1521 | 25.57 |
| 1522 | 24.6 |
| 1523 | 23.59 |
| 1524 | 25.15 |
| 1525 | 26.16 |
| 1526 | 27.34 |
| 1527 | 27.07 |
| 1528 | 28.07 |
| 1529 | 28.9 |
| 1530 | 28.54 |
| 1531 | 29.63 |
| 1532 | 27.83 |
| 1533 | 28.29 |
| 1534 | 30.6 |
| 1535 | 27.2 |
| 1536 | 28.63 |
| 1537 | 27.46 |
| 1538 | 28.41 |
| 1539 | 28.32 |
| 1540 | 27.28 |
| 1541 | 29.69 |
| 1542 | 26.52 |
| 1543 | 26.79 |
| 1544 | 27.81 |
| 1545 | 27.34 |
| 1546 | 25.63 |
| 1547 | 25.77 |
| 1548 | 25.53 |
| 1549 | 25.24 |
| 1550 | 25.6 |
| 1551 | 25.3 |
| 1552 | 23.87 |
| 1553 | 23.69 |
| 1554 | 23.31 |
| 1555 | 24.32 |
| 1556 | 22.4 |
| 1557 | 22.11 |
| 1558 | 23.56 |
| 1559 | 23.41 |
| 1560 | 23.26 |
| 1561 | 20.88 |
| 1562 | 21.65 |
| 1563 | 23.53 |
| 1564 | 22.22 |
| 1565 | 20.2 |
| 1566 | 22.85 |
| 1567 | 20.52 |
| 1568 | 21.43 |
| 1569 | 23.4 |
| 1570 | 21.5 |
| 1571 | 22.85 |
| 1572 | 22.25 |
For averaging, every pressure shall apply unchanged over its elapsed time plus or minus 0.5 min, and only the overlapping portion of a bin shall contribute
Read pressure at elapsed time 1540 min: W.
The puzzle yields 27.28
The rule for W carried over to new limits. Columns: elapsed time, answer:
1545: 27.34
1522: 24.6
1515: 23.27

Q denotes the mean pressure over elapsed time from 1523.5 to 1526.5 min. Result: 26.2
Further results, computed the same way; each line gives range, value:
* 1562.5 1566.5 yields 22.2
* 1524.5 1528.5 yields 27.2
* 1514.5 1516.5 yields 23.8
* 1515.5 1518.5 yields 24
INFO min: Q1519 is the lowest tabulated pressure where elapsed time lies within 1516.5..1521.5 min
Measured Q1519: 23.76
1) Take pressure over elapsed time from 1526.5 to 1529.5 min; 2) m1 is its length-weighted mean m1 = 28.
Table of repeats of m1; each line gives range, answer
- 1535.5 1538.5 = 28.2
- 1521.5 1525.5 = 24.9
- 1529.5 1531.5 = 29.1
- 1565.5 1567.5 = 21.7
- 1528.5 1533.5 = 28.6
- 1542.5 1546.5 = 26.9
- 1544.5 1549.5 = 25.9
